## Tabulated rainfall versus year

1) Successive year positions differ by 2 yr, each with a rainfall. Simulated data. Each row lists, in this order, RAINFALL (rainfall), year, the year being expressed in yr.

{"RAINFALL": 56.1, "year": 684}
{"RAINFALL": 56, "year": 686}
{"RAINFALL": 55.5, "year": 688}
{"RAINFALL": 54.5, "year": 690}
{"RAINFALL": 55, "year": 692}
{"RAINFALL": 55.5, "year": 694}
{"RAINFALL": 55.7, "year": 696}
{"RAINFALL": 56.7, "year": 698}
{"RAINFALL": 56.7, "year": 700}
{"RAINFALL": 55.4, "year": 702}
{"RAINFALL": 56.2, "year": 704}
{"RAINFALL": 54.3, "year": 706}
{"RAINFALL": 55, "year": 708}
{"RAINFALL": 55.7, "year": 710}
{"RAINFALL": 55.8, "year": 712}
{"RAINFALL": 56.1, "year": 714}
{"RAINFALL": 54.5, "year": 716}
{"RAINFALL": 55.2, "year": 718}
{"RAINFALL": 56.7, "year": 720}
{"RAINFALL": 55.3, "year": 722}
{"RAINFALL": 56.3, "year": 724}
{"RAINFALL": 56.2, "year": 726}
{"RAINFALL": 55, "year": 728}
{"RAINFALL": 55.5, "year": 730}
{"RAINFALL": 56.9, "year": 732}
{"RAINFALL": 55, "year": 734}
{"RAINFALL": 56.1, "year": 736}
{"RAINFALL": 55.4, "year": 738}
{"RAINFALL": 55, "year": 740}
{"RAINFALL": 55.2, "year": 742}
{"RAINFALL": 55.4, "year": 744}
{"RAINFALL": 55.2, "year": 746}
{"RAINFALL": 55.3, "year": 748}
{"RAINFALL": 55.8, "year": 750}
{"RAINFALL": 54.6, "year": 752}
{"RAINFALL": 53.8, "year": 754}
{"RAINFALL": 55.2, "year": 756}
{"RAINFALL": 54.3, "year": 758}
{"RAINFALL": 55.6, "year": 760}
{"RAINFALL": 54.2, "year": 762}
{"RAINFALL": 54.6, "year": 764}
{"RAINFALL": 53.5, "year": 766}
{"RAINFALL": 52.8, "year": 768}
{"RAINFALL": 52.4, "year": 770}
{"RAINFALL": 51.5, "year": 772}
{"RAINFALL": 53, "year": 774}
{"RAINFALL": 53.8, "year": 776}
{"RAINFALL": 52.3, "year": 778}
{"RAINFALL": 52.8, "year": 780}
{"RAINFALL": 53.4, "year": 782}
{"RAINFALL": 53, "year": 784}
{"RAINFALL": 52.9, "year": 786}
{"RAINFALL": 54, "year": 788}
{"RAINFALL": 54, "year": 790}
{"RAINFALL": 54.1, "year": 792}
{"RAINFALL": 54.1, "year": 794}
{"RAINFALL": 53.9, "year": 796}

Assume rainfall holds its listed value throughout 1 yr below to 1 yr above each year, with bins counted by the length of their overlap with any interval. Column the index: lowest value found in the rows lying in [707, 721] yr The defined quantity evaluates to 54.5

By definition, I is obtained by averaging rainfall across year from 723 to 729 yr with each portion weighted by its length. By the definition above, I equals 55.8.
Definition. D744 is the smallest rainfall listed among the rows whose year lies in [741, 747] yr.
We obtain 55.2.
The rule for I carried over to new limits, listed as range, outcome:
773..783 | 53.1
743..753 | 55.3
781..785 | 53.2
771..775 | 52.2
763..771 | 53.3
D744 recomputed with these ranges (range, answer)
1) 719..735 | 55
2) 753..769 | 52.8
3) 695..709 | 54.3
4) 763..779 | 51.5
